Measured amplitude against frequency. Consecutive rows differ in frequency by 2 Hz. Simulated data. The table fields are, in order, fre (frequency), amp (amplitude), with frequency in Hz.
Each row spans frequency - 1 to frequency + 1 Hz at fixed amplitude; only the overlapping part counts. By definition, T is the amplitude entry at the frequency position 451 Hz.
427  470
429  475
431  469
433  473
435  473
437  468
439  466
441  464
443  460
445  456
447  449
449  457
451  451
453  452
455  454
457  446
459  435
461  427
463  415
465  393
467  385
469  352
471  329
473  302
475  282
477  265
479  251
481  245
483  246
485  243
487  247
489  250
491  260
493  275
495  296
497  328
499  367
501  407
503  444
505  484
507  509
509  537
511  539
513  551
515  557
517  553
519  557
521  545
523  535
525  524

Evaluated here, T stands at 451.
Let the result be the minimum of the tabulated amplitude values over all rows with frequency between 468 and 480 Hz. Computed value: 251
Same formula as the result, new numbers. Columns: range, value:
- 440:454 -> 449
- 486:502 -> 247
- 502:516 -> 444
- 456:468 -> 385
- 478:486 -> 243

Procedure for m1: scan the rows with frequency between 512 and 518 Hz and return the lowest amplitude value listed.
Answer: 551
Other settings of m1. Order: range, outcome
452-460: 435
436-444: 460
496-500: 328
